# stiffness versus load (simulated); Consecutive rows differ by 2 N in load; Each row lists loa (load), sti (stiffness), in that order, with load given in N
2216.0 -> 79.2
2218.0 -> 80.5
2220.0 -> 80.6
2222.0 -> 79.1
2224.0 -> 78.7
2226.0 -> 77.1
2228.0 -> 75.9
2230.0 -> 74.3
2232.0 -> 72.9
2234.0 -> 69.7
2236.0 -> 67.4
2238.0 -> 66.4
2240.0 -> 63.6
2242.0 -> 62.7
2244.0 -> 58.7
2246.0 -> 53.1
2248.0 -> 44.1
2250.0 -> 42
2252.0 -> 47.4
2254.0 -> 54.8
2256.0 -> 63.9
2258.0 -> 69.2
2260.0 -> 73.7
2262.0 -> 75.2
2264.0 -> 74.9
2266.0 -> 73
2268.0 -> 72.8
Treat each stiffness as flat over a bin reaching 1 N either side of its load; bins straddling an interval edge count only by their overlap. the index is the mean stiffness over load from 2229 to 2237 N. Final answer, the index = 71.1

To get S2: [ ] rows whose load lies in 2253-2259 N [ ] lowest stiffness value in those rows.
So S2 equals 54.8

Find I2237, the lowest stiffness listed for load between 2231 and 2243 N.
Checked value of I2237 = 62.7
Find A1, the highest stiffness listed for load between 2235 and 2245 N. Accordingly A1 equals 67.4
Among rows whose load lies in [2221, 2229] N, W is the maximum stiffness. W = 79.1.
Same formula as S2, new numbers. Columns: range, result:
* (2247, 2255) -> 42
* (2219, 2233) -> 72.9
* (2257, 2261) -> 69.2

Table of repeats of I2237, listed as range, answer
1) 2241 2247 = 53.1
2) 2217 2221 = 80.5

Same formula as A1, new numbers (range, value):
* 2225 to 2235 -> 77.1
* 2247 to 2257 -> 63.9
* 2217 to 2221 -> 80.6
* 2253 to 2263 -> 75.2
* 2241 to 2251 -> 62.7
